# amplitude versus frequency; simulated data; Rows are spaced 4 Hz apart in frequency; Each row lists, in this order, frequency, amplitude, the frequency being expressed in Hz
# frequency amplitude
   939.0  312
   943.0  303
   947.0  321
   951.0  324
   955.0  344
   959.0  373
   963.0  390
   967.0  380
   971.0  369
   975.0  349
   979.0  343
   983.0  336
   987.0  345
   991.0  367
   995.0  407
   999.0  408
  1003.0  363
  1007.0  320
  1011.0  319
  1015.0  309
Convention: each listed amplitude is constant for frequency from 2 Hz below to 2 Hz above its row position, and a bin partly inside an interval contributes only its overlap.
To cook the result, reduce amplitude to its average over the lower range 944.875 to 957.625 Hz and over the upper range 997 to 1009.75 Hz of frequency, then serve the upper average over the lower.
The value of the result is 1.1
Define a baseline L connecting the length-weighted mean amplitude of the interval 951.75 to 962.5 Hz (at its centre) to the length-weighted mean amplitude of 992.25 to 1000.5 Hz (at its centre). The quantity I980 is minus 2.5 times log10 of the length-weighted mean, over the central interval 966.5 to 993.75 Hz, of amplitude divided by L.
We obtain 0.086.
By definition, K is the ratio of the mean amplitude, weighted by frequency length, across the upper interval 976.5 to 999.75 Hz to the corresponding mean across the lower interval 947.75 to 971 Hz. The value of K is 1.0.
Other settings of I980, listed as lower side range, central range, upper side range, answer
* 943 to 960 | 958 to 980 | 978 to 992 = -0.08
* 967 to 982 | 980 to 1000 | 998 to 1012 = -0.05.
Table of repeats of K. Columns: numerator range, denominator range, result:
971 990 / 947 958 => 1.04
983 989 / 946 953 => 1.06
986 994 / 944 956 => 1.11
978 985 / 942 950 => 1.08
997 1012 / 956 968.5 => 0.94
